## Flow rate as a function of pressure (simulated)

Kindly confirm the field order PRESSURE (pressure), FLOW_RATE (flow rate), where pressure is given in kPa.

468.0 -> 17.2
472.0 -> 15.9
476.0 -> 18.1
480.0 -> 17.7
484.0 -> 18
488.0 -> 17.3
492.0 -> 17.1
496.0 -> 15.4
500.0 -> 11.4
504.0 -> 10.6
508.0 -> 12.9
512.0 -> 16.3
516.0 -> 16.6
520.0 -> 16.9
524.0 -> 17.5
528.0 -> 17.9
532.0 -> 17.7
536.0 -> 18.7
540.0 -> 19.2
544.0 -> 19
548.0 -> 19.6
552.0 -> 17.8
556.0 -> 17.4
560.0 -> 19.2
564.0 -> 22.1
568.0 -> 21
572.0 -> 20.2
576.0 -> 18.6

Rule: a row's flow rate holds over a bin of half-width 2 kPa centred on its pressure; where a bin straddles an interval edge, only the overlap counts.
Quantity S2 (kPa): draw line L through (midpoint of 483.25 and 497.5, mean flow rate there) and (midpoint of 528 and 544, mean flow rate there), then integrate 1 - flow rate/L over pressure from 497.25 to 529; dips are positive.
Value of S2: 5.05 kPa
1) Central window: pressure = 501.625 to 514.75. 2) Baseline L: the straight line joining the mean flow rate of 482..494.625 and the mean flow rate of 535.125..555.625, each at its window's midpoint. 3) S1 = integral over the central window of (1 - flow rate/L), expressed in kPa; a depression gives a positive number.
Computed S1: 3.3 kPa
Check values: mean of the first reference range 17.4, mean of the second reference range 18.8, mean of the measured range 13.4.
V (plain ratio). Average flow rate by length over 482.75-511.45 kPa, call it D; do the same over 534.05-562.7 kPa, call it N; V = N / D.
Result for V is 1.3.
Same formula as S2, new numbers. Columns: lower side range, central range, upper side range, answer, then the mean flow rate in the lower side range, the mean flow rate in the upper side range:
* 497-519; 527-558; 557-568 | -0.89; 13.8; 20.4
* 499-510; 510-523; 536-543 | -2.28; 11.7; 19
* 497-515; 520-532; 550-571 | -1.61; 13.2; 19.5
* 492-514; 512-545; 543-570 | -2.80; 13.7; 19.5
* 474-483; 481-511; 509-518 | 3.89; 17.9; 16.1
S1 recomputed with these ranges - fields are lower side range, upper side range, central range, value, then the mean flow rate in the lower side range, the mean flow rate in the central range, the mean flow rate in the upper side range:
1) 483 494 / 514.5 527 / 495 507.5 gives 3.6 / 17.4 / 12.3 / 17.1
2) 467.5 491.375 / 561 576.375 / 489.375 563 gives 8.8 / 17.4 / 16.8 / 20.6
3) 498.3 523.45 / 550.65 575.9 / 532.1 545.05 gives -1.3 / 14.3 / 18.8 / 19.6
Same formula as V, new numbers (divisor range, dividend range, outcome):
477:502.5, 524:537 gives 1.11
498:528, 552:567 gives 1.31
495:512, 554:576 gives 1.55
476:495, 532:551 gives 1.08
